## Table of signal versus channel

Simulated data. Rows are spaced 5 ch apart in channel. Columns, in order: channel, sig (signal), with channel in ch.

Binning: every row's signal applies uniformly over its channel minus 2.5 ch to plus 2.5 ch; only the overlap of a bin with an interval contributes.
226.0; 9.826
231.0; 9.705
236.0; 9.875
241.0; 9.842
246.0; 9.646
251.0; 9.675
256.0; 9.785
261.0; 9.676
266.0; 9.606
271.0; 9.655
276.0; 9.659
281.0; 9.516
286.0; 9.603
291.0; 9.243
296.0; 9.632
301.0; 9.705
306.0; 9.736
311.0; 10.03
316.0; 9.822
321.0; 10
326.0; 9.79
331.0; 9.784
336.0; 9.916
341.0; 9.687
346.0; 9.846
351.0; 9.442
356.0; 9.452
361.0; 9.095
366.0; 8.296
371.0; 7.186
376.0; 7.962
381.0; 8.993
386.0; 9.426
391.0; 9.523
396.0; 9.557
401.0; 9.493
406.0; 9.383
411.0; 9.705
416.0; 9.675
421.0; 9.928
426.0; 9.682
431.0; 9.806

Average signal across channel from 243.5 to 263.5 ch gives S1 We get 9.7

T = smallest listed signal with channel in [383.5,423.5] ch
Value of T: 9.383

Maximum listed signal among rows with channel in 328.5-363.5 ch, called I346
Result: 9.916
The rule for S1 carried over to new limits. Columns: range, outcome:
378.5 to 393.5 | 9.31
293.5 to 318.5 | 9.79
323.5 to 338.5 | 9.83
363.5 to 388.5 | 8.37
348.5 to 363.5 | 9.33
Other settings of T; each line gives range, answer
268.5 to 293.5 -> 9.243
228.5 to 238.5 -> 9.705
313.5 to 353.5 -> 9.442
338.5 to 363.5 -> 9.095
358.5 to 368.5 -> 8.296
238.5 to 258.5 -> 9.646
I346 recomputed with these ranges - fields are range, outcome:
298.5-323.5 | 10.03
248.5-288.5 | 9.785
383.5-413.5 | 9.705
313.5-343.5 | 10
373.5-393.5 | 9.523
